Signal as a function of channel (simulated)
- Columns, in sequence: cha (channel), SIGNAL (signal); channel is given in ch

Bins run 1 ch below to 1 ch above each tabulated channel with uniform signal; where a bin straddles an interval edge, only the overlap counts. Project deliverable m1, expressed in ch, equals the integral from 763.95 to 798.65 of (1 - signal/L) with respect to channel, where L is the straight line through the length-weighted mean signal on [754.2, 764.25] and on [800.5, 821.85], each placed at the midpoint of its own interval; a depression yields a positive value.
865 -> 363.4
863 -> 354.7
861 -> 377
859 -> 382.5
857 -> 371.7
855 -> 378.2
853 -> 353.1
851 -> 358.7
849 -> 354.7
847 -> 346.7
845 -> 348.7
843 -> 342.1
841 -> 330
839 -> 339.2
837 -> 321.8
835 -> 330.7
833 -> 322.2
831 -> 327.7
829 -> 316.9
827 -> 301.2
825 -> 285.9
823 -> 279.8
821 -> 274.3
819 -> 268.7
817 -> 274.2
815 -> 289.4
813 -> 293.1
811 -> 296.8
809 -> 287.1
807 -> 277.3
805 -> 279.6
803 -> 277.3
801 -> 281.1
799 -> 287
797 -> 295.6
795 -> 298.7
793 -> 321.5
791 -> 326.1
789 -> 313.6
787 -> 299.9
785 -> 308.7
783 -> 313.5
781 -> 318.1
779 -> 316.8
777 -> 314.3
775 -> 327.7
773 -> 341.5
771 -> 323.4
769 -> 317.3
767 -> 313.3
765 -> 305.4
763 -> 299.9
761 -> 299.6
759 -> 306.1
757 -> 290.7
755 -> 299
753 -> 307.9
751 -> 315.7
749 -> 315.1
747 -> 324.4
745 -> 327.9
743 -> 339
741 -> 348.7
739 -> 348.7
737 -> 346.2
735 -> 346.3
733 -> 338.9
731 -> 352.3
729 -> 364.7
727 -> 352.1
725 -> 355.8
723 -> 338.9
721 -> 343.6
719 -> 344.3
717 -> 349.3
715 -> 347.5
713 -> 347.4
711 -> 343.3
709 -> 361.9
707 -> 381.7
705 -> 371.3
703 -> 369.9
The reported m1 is -2.7 ch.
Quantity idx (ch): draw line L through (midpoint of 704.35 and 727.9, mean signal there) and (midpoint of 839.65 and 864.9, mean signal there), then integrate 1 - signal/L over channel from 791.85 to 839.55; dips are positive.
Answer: 8.0 ch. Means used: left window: 353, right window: 358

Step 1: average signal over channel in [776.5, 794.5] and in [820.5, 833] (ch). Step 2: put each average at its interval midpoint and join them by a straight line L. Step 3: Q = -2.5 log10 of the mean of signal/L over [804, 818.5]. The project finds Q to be 0.08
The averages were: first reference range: 314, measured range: 285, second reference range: 301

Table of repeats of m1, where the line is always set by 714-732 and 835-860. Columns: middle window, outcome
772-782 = 0.8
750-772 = 2.7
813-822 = 1.9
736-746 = 0.2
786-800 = 1.8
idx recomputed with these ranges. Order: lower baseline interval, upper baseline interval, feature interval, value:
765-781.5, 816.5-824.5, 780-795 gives -0.32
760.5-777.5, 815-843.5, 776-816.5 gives 1.65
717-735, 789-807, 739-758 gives 0.69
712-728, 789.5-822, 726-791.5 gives -0.38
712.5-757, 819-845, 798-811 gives 1.53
